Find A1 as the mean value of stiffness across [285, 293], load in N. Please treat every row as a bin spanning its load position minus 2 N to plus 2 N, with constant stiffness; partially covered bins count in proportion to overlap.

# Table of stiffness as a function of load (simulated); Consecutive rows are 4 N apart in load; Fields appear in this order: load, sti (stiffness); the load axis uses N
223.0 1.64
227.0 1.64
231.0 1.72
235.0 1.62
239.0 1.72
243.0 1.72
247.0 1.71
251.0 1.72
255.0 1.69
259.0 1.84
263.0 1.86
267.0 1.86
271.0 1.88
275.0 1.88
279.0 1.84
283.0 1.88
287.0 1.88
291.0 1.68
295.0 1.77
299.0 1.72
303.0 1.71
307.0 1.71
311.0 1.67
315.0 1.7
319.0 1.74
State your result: 1.78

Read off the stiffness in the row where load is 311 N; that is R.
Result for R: 1.67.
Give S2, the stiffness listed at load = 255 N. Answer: 1.69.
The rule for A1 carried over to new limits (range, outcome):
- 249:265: 1.78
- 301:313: 1.7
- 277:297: 1.81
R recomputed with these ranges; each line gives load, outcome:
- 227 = 1.64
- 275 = 1.88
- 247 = 1.71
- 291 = 1.68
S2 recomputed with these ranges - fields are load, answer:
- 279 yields 1.84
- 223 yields 1.64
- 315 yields 1.7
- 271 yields 1.88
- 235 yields 1.62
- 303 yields 1.71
